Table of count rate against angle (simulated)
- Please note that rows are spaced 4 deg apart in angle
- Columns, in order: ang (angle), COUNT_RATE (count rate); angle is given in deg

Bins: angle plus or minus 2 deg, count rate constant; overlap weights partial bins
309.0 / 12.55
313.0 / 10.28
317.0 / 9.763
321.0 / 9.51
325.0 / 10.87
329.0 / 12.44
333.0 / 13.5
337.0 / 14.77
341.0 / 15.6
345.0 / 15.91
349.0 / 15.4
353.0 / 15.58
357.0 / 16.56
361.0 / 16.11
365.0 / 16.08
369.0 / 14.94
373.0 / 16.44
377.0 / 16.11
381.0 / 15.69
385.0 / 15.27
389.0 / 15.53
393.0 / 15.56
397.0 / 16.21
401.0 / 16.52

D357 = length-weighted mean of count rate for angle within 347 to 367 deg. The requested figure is 15.9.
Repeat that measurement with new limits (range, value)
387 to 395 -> 15.5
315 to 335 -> 11.2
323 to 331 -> 11.7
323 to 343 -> 13.4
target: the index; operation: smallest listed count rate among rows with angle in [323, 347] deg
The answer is 10.87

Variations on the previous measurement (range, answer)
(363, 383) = 14.94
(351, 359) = 15.58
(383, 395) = 15.27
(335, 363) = 14.77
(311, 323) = 9.51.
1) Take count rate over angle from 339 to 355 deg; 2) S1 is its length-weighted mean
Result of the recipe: 15.6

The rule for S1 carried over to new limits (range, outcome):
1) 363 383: 15.9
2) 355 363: 16.3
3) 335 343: 15.2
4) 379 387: 15.5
